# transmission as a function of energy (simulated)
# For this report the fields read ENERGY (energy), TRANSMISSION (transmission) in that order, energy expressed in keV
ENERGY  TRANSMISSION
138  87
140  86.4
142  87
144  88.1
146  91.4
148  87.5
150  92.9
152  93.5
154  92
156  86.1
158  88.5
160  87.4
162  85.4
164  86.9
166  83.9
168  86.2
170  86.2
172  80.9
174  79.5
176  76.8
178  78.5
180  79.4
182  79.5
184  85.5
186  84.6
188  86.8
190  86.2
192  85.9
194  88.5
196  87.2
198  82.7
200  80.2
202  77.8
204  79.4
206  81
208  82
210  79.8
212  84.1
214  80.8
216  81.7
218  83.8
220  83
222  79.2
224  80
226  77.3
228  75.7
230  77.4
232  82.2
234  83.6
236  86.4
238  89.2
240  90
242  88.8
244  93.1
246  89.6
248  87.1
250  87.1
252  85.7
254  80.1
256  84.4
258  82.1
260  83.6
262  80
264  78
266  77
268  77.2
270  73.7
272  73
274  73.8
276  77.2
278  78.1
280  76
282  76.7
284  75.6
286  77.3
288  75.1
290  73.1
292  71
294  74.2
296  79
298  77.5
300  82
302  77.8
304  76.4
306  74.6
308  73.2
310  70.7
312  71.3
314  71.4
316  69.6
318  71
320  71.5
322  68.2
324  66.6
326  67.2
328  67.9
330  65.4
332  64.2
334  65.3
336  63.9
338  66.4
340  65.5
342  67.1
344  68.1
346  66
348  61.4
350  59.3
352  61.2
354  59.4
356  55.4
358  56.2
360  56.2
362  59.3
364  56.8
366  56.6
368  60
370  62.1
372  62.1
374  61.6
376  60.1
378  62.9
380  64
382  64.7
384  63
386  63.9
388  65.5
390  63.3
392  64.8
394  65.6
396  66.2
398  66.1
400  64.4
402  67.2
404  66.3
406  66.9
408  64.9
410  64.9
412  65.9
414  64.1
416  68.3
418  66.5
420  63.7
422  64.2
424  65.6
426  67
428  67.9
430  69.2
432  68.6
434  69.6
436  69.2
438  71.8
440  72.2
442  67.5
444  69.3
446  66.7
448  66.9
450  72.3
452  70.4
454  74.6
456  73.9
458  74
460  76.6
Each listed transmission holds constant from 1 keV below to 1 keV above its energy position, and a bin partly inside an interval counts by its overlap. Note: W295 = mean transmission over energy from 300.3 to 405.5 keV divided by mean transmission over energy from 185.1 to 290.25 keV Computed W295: 0.8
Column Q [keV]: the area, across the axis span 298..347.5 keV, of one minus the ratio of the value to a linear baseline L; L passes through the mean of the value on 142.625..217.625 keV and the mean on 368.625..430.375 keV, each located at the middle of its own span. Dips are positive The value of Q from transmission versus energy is 1.4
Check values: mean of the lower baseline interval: 84.5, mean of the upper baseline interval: 64.9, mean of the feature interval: 69.7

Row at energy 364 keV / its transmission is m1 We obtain 56.8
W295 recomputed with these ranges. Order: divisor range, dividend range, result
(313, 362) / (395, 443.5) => 1.04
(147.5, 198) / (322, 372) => 0.73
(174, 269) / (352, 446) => 0.78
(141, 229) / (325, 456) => 0.77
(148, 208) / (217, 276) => 0.97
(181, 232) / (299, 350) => 0.84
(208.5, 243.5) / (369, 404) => 0.77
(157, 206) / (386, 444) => 0.80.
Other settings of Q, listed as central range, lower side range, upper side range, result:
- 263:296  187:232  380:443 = 0.41 keV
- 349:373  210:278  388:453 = 4.45 keV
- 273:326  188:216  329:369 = -4.04 keV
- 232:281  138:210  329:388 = -4.95 keV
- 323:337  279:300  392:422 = 1.27 keV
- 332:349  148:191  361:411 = 0.63 keV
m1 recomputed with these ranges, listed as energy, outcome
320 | 71.5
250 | 87.1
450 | 72.3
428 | 67.9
